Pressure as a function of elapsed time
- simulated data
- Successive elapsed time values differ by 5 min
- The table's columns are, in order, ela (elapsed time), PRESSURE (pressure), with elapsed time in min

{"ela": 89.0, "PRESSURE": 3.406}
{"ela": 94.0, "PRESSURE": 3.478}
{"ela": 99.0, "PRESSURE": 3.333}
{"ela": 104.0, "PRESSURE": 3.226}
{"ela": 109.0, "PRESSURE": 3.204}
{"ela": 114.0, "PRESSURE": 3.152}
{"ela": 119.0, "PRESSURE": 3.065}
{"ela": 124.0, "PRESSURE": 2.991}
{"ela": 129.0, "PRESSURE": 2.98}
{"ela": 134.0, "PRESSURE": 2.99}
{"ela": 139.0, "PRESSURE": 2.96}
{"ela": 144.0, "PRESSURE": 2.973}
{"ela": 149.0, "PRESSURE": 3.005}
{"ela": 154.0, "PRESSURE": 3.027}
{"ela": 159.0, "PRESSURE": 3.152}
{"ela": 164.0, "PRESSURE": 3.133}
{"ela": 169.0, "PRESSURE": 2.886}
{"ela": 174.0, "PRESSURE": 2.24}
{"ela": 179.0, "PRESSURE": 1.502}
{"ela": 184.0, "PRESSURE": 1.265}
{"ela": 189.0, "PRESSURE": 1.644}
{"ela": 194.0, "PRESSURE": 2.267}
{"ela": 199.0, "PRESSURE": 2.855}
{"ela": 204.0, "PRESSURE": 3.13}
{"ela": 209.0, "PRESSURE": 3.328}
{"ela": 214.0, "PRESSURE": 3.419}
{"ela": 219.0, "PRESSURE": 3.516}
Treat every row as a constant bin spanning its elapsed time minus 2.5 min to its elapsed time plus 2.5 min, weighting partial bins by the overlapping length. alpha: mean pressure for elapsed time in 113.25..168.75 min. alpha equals 3.03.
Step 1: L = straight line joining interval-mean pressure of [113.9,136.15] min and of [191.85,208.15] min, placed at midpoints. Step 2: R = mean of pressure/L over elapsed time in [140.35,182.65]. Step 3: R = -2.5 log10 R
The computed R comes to 0.09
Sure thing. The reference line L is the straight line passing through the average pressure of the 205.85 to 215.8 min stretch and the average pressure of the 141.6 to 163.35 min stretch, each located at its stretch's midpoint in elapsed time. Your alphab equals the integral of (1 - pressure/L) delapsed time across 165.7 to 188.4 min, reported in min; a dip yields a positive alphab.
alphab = 8.5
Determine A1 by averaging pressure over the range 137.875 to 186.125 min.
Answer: 2.61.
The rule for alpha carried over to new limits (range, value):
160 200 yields 2.24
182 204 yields 2.15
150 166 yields 3.09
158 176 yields 2.84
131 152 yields 2.98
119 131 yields 3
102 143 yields 3.07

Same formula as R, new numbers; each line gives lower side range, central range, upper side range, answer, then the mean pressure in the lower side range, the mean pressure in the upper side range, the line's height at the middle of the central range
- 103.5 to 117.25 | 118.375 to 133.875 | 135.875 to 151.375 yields 0.03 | 3.18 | 2.98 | 3.09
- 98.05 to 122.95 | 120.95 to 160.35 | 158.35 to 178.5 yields -0.03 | 3.18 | 2.69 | 2.92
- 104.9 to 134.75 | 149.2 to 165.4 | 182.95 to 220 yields -0.07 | 3.08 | 2.7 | 2.9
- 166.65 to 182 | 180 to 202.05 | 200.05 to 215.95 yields 0.34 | 2.17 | 3.25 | 2.71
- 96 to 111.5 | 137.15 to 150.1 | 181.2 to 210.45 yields -0.04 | 3.26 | 2.37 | 2.88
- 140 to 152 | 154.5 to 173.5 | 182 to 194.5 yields -0.22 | 2.99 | 1.66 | 2.42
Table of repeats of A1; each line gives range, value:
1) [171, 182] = 1.89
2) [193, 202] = 2.64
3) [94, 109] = 3.3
